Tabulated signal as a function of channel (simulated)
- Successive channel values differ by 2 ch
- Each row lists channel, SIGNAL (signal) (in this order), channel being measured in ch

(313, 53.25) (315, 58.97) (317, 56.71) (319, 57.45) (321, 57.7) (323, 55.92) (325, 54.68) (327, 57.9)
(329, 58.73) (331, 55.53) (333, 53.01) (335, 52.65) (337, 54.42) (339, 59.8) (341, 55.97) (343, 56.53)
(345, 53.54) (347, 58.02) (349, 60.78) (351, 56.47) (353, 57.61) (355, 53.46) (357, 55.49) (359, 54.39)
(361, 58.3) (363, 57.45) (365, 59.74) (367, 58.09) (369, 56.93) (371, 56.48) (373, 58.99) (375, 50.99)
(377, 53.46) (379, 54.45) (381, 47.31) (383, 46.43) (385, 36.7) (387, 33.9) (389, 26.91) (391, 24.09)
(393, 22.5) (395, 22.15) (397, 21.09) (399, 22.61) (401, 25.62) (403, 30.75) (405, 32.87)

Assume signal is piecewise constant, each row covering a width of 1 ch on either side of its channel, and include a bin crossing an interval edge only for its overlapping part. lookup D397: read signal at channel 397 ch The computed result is 21.09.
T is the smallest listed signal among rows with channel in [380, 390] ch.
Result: 26.91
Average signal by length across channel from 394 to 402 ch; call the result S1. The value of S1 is 22.9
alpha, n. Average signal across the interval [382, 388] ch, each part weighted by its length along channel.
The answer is 39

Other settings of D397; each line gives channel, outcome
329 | 58.73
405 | 32.87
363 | 57.45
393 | 22.5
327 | 57.9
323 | 55.92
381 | 47.31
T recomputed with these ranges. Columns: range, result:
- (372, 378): 50.99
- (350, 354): 56.47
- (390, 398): 21.09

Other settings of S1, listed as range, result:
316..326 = 56.5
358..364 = 56.7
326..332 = 57.4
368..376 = 55.8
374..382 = 51.6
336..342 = 56.7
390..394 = 23.3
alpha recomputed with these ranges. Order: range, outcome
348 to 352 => 58.6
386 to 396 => 25.9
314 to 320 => 57.7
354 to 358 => 54.5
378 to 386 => 46.2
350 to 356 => 55.8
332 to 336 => 52.8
